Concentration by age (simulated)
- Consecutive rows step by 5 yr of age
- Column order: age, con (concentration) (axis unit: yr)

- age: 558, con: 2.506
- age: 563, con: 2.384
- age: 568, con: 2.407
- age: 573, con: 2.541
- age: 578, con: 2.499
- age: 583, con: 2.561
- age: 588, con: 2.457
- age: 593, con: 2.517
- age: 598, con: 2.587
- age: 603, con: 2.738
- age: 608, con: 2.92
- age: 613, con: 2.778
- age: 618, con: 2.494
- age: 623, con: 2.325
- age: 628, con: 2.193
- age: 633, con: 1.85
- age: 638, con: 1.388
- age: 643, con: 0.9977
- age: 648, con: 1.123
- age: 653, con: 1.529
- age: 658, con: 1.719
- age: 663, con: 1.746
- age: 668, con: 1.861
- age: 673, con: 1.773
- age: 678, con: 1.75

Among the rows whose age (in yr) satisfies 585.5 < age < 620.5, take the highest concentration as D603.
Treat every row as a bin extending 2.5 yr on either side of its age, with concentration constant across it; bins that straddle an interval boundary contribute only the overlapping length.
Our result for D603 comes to 2.92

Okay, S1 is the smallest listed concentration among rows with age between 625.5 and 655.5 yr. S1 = 0.9977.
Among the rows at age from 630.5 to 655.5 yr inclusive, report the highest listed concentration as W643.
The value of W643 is 1.85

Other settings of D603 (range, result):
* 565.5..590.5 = 2.561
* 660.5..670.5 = 1.861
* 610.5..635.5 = 2.778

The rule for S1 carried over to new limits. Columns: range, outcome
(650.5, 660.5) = 1.529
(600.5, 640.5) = 1.388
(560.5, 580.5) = 2.384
